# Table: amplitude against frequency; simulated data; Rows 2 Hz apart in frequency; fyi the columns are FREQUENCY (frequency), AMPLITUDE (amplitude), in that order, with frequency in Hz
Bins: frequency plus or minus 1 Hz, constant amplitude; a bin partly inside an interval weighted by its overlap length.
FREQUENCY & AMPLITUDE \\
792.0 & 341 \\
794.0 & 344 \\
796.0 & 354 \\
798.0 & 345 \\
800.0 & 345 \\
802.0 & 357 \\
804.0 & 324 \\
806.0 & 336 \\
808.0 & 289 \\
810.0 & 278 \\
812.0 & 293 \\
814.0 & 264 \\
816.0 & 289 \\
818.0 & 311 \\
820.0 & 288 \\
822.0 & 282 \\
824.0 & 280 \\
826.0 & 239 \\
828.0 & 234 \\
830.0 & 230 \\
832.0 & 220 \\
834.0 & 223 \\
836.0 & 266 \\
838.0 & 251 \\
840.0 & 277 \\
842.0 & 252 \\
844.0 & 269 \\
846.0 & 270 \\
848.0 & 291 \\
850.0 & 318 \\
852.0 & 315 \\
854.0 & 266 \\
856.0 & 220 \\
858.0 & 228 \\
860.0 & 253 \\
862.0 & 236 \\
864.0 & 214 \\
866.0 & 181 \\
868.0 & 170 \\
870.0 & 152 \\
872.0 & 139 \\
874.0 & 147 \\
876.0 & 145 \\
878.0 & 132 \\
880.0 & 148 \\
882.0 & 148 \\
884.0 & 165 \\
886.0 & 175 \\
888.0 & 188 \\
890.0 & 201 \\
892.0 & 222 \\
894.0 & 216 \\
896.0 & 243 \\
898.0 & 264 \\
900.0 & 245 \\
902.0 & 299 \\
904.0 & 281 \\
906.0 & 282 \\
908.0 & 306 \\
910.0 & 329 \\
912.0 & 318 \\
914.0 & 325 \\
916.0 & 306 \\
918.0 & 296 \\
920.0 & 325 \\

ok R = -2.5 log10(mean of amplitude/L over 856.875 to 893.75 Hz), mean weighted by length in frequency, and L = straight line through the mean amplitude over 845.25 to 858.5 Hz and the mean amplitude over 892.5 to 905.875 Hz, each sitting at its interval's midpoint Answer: 0.42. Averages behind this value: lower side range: 274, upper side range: 258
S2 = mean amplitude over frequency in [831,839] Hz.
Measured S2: 240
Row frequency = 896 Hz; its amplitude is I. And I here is 243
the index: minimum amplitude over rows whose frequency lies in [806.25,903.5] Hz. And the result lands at 132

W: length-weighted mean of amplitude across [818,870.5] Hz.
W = 249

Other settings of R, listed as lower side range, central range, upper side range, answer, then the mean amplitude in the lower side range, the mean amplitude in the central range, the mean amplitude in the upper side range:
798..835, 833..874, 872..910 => 0.06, 284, 237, 213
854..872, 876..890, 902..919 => 0.47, 206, 161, 305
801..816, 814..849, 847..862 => 0.09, 305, 263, 268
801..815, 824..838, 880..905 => 0.18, 306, 240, 218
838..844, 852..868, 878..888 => -0.06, 263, 230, 159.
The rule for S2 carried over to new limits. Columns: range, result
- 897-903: 269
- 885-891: 188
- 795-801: 348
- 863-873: 171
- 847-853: 308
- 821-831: 253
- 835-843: 262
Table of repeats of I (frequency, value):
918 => 296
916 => 306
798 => 345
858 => 228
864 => 214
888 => 188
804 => 324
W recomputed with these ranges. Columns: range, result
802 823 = 298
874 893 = 168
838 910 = 226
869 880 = 143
